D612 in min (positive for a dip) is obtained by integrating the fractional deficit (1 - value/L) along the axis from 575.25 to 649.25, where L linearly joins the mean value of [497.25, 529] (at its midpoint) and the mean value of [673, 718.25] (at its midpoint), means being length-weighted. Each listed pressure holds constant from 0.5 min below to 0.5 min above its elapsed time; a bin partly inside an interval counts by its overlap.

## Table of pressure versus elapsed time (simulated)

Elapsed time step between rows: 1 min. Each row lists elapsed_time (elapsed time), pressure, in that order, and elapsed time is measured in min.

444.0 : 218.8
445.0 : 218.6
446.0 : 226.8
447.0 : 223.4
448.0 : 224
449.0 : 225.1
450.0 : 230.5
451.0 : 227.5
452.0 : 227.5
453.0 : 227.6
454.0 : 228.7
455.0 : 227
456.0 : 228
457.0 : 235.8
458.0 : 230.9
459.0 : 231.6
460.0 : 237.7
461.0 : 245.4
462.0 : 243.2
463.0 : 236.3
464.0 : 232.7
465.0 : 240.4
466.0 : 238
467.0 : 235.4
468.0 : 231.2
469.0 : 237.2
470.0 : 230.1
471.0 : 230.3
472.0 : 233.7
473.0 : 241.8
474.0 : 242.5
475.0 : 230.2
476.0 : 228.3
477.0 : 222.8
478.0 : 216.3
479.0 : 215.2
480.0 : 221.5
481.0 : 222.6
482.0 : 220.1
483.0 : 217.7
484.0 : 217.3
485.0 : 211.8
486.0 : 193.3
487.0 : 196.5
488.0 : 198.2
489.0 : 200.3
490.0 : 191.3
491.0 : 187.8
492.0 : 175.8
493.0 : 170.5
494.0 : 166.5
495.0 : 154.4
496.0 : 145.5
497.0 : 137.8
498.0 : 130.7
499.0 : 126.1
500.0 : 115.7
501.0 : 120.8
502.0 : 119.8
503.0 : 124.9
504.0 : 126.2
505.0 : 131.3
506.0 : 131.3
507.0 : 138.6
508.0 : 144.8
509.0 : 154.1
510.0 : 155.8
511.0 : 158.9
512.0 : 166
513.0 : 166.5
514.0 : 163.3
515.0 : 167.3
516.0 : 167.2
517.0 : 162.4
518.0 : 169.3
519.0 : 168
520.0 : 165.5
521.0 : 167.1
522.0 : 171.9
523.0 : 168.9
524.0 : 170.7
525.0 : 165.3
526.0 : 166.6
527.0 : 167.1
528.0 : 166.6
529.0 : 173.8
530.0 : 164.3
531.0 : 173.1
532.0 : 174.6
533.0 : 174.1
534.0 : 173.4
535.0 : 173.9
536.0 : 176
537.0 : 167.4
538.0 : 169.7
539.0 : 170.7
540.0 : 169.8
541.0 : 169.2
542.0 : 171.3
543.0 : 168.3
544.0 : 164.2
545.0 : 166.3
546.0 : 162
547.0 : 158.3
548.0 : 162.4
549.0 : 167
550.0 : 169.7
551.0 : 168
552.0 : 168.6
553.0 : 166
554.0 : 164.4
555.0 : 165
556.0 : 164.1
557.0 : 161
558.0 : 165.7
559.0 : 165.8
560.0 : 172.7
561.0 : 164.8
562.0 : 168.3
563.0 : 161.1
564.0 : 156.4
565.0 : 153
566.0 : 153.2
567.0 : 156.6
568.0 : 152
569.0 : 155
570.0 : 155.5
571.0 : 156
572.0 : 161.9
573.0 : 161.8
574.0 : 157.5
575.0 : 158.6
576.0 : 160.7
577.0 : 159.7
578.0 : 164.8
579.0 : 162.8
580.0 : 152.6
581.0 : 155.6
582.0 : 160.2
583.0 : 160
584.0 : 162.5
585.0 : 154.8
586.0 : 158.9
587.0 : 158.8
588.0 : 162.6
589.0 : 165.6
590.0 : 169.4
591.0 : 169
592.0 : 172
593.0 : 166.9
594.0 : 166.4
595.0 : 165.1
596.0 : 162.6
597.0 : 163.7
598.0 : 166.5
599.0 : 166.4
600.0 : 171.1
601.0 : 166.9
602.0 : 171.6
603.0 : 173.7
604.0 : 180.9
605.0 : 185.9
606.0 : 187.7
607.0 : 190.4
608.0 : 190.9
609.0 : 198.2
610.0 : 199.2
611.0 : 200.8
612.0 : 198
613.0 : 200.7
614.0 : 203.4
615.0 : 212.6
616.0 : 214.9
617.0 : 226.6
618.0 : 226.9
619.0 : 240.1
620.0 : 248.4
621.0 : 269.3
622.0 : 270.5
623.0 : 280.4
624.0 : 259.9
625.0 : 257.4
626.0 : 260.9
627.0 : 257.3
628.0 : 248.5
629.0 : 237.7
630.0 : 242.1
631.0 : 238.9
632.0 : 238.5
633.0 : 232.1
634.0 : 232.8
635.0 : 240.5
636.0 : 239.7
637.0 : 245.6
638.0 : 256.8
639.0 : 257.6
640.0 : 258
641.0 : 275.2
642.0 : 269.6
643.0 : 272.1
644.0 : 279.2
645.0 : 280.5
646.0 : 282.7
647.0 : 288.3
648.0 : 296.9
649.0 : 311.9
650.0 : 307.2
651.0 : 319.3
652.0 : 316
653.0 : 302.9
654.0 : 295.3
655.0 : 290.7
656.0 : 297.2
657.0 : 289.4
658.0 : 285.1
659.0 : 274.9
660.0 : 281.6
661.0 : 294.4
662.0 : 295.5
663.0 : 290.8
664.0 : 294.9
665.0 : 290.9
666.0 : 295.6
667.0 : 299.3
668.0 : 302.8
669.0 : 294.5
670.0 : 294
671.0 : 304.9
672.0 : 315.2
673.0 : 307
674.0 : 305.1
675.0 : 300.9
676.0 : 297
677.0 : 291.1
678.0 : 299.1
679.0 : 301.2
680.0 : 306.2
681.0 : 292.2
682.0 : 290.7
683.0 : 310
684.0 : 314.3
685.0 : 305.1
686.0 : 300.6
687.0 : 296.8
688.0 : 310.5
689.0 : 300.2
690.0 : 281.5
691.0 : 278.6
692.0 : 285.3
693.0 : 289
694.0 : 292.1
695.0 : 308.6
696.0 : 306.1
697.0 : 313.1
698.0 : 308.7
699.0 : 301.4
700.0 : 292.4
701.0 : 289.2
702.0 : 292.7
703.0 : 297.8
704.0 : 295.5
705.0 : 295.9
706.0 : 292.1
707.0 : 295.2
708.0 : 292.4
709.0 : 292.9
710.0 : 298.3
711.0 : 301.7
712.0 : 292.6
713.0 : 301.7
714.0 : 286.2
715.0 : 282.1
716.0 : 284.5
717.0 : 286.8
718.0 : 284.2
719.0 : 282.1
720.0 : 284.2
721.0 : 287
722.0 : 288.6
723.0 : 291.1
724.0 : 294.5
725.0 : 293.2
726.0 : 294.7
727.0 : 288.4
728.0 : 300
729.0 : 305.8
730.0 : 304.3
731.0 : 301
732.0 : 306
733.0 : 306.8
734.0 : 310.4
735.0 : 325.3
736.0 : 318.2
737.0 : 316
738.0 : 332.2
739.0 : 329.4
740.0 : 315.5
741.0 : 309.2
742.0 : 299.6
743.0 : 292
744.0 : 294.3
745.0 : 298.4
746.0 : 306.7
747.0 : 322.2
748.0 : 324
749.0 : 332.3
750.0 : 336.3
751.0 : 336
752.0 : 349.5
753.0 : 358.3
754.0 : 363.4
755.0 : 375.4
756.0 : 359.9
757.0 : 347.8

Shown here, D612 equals 6.9 min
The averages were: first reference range 152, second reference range 297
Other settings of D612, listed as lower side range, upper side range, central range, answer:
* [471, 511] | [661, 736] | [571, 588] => 5.2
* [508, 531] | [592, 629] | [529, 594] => 7.0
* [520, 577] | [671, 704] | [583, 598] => 3.0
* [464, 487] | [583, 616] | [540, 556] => 2.5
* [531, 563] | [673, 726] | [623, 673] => -5.0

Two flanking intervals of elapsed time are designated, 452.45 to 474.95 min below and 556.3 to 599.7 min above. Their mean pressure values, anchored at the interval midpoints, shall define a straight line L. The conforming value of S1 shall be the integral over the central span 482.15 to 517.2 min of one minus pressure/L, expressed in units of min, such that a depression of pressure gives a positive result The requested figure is 8.3 min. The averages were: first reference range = 235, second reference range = 162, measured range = 162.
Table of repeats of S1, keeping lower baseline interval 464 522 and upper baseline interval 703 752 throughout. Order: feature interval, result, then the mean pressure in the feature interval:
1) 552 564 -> 2.9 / 165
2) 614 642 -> 0.6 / 247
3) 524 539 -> 2.4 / 170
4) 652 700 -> -3.7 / 298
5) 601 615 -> 3.0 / 191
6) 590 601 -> 3.2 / 167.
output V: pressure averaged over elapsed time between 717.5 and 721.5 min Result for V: 284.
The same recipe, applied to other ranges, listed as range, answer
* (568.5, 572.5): 157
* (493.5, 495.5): 160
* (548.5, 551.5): 168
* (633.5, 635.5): 237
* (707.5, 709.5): 293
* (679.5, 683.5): 300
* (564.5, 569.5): 154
